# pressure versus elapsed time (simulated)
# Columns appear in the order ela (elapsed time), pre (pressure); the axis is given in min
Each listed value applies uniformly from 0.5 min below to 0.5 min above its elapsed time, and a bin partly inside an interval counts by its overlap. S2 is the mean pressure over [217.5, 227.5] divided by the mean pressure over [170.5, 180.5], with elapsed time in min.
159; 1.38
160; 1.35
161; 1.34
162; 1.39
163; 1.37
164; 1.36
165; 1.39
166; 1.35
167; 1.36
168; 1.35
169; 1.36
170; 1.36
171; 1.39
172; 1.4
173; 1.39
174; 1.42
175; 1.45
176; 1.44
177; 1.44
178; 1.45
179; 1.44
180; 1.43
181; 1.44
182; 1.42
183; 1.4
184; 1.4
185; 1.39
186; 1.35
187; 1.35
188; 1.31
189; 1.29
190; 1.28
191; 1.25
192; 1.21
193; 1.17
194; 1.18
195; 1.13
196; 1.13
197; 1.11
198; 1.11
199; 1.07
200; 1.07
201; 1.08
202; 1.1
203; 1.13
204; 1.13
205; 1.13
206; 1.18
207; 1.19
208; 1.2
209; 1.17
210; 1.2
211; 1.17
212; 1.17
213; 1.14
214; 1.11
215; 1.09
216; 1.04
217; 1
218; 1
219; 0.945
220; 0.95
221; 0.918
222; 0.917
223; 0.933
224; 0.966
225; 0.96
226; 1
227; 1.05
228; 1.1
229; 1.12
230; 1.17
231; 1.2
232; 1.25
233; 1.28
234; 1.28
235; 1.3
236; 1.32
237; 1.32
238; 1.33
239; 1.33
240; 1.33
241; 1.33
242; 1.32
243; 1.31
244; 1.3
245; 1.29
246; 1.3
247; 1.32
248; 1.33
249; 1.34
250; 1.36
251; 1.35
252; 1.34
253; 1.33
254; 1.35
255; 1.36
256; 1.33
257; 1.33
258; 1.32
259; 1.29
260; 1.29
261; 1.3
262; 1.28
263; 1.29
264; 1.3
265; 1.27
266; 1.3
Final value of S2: 0.68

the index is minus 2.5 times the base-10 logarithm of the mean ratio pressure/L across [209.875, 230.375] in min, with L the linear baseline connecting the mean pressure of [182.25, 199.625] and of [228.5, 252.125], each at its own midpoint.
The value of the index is 0.22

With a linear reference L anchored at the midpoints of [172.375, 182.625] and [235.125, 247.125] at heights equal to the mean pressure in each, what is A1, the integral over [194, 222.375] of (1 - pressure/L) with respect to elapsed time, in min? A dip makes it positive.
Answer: 5.8 min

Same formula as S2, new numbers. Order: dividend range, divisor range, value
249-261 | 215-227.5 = 1.36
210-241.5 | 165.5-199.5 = 0.85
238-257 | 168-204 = 1.03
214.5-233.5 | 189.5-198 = 0.89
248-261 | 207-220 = 1.21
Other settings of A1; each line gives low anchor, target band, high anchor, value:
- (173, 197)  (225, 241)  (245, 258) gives 1.4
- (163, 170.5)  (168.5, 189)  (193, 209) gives -1.9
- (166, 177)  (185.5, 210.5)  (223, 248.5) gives 2.7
